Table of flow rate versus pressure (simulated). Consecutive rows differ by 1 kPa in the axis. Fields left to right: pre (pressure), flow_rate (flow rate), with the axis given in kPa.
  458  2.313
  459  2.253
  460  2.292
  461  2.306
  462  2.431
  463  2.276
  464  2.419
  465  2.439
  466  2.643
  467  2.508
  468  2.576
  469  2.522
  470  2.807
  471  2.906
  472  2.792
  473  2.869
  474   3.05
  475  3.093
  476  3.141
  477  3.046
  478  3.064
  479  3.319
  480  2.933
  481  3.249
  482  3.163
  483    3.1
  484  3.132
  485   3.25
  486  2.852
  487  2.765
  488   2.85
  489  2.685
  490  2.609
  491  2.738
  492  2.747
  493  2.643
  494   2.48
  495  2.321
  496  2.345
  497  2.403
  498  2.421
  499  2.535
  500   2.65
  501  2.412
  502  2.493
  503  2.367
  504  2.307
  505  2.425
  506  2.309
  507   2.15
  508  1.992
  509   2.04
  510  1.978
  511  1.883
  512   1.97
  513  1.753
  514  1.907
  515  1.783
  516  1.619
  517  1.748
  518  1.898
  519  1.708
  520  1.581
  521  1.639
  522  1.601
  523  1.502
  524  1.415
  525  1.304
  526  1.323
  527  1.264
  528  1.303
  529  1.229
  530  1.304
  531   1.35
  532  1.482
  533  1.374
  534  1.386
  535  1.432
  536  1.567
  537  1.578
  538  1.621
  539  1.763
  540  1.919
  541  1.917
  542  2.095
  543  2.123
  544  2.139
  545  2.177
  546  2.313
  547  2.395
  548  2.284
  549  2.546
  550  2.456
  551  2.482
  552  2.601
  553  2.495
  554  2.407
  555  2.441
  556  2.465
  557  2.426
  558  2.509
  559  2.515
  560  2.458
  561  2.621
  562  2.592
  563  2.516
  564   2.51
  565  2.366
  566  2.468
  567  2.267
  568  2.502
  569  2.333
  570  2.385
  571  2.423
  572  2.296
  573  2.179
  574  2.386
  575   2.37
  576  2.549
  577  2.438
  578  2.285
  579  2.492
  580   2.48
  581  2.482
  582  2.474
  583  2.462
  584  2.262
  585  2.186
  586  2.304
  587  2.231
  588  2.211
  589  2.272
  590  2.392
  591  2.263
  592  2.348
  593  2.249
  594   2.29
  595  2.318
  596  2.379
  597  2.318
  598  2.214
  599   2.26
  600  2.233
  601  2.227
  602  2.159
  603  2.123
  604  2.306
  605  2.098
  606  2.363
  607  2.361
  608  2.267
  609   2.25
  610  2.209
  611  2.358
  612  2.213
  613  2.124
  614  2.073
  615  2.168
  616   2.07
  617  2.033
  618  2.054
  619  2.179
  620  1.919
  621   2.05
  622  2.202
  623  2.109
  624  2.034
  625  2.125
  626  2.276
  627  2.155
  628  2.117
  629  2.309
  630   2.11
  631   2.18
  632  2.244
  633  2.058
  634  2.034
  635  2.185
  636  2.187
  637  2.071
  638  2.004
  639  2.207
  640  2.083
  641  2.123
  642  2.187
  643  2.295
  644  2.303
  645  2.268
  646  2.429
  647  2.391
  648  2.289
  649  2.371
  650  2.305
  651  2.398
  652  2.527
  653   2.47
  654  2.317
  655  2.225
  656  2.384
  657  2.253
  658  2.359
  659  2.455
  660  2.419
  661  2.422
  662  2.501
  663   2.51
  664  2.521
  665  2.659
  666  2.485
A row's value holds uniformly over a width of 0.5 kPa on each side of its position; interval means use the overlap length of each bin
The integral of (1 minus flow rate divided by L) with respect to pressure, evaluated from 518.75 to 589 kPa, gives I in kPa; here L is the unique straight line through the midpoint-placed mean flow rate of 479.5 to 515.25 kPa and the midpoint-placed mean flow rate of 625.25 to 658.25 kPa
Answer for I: 8.48 kPa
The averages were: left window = 2.49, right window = 2.24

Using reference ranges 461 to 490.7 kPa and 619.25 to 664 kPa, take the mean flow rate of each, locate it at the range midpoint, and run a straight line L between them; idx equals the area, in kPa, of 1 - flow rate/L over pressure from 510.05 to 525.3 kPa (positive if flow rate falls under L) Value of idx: 5.6 kPa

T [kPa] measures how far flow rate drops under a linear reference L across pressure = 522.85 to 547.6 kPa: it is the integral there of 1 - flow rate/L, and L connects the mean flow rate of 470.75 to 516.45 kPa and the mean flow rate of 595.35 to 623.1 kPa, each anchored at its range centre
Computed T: 7.9 kPa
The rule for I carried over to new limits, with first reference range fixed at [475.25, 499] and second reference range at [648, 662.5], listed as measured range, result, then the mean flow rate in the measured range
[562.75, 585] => 1.7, 2.4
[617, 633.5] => 2.2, 2.13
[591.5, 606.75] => 1.6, 2.26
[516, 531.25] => 7.0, 1.48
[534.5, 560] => 4.6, 2.19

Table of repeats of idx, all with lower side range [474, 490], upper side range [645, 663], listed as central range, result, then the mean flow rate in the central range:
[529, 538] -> 4.45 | 1.43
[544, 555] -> 1.47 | 2.4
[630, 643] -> 1.66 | 2.14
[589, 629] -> 5.46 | 2.2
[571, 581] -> 1.06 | 2.39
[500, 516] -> 4.44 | 2.12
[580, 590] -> 1.18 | 2.33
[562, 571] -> 0.94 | 2.43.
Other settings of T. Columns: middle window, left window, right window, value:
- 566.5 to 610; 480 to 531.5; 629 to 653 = -2.09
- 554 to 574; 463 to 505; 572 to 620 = -0.23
